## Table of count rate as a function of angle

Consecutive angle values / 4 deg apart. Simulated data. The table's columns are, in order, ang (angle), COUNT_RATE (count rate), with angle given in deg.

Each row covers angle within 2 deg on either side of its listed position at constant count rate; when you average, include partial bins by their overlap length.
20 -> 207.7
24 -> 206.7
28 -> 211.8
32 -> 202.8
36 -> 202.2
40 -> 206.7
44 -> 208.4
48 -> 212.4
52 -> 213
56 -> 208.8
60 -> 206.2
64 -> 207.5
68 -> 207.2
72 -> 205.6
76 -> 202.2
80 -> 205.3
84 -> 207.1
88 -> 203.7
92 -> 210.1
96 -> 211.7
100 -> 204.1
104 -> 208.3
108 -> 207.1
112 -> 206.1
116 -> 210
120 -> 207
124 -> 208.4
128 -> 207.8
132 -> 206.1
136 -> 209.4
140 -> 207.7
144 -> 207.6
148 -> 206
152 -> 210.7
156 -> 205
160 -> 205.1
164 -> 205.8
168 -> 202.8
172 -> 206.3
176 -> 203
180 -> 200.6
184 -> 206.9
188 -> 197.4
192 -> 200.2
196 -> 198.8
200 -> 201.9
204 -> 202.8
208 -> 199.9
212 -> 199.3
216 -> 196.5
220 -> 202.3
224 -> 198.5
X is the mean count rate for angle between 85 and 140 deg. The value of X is 208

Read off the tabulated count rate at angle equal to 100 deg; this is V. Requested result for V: 204.1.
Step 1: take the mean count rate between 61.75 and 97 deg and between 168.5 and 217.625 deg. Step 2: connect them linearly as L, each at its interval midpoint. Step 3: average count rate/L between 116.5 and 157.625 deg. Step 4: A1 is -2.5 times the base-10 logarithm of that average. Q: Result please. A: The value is -0.02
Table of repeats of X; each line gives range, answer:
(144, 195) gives 204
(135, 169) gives 207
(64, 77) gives 206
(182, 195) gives 201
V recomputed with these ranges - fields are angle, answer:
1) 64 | 207.5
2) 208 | 199.9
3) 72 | 205.6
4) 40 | 206.7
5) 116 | 210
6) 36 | 202.2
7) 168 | 202.8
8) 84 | 207.1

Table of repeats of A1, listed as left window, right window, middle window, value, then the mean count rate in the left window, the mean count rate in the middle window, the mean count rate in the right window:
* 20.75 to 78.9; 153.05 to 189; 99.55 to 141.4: -0.012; 207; 208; 204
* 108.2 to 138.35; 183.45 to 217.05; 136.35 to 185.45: -0.009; 208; 206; 200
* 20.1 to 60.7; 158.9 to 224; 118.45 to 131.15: -0.017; 208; 208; 202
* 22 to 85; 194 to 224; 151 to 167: -0.020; 207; 206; 200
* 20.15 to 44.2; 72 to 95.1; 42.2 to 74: -0.013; 206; 209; 206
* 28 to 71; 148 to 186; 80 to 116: -0.004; 208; 207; 205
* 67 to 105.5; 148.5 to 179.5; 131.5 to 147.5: -0.011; 206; 208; 205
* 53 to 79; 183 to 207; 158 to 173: -0.014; 206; 205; 201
